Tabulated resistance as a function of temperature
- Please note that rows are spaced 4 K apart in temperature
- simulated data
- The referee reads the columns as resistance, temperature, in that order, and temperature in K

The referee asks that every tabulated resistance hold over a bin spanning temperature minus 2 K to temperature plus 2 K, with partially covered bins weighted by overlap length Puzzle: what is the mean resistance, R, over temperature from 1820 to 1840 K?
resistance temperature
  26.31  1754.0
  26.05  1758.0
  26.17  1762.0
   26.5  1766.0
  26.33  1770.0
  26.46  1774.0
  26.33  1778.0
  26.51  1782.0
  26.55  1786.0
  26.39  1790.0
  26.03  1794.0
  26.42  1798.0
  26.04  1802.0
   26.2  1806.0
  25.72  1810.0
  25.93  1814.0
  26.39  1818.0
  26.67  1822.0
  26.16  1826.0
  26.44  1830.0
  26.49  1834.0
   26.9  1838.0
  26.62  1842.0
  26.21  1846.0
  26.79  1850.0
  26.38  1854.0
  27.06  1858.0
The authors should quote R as 26.5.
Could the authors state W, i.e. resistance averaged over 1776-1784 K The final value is 26.4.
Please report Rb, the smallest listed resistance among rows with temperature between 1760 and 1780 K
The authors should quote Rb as 26.17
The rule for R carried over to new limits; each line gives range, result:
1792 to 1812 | 26.1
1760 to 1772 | 26.3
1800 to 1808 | 26.1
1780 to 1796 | 26.4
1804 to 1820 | 26.1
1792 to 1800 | 26.2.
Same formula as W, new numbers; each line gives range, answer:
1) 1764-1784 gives 26.4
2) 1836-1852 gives 26.6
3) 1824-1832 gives 26.3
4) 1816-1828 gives 26.4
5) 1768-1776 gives 26.4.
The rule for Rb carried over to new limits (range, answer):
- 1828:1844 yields 26.44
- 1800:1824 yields 25.72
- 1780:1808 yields 26.03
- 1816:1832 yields 26.16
